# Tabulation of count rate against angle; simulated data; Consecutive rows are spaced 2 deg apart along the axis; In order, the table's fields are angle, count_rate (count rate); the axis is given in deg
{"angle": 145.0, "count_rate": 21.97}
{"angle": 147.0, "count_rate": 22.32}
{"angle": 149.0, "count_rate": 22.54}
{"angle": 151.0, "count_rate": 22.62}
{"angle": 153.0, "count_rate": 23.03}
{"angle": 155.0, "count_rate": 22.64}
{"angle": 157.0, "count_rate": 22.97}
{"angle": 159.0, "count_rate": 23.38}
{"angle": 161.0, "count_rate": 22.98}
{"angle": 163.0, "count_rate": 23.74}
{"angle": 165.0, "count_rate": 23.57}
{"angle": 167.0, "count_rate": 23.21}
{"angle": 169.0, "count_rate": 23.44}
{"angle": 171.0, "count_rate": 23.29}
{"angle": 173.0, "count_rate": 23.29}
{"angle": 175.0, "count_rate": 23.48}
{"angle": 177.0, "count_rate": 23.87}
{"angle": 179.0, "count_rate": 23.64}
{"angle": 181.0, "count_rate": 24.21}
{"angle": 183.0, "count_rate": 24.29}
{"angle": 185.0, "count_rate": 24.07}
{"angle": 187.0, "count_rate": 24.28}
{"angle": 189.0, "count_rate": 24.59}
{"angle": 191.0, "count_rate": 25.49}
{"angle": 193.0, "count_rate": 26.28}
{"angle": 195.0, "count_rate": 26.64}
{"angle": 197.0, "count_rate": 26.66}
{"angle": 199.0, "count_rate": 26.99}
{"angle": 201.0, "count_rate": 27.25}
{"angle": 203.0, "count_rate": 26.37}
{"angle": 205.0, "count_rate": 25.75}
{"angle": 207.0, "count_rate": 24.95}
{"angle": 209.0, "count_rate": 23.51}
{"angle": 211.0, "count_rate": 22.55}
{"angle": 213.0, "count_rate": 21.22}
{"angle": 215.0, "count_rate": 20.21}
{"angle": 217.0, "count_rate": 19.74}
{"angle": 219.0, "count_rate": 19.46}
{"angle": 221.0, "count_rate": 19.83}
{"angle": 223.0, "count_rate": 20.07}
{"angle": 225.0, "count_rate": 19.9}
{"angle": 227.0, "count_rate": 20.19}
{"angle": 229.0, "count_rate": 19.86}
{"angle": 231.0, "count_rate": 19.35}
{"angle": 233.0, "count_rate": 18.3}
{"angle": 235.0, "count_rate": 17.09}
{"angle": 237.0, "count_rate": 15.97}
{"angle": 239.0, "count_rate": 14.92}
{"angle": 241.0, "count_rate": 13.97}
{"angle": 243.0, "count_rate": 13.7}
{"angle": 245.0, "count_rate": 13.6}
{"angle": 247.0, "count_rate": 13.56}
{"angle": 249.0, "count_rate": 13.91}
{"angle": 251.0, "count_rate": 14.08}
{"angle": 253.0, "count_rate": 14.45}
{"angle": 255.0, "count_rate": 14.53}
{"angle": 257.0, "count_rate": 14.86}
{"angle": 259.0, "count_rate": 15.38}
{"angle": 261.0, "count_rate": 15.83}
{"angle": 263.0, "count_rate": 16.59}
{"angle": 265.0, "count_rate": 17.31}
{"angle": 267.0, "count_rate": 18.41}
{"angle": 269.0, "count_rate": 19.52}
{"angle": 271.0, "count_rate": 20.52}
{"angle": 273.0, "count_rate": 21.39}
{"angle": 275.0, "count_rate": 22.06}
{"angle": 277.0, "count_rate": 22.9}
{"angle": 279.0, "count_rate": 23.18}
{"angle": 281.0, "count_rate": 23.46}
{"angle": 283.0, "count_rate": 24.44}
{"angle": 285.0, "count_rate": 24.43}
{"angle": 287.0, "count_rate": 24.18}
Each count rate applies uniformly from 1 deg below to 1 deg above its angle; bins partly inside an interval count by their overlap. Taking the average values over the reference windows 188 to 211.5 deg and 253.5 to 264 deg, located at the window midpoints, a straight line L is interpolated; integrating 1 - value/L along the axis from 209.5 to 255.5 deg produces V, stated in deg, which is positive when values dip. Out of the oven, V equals 5.8 deg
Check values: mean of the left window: 25.7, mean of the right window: 15.4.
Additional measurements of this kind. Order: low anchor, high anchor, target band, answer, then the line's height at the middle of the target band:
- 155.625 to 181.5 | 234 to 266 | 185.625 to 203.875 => -4.70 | 20.7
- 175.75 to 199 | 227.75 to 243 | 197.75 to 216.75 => -2.17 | 21.6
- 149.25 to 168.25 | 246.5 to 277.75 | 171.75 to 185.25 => -1.13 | 22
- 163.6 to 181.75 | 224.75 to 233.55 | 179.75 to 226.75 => -4.80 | 21.4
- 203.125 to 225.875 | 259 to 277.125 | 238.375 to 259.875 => 6.15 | 20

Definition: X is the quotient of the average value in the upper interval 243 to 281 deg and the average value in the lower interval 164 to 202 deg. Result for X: 0.7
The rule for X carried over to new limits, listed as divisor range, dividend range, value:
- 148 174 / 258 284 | 0.87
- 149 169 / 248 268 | 0.67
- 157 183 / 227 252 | 0.67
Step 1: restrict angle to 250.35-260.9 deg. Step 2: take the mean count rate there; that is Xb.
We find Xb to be 14.8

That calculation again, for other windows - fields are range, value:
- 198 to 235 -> 21.8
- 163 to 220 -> 24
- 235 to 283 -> 17.3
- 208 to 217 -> 21.6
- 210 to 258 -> 17.3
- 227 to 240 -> 17.8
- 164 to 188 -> 23.7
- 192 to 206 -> 26.6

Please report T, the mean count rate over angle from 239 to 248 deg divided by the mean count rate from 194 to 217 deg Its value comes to 0.56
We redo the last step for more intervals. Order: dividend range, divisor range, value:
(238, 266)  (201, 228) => 0.67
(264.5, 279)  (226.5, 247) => 1.25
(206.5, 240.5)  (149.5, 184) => 0.84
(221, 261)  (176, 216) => 0.66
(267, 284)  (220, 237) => 1.15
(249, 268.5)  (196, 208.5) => 0.60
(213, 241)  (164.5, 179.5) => 0.80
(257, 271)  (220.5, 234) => 0.88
